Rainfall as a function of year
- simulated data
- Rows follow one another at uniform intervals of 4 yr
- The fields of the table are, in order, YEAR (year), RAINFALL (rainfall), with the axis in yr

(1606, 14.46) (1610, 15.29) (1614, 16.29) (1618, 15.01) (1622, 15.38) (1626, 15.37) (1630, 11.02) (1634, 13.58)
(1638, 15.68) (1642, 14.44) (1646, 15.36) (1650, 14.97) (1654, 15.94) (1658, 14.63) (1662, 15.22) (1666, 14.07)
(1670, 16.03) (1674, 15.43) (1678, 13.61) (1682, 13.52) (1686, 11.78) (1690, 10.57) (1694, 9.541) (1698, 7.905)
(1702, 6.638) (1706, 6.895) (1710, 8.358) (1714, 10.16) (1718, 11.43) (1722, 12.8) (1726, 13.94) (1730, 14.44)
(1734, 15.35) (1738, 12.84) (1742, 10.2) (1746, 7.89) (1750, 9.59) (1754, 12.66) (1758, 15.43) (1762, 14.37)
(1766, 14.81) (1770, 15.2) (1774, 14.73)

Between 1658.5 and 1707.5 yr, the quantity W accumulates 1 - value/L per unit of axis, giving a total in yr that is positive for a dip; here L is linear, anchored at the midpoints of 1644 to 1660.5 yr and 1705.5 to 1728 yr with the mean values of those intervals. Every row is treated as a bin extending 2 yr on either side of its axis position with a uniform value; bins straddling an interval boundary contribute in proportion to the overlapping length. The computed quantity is 5.2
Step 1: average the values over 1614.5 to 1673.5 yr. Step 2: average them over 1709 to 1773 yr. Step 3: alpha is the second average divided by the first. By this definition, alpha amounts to 0.85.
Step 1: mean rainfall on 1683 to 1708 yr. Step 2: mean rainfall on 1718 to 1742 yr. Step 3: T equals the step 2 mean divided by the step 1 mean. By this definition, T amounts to 1.5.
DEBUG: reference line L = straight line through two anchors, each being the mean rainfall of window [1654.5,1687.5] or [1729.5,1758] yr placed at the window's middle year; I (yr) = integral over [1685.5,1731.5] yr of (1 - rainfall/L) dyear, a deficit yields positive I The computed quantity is 9.8 yr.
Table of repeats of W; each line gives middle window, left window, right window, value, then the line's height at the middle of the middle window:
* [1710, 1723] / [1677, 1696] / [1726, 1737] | 2.61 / 13.6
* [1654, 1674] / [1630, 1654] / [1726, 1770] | -1.25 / 14.2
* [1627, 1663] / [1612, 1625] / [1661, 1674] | 1.84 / 15.3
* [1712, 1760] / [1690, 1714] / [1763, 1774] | -3.01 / 11.7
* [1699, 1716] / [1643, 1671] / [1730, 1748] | 6.61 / 13.1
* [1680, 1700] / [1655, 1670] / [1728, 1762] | 4.89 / 14.1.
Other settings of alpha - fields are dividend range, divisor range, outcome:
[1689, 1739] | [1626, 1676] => 0.73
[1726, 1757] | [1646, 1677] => 0.80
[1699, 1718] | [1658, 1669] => 0.57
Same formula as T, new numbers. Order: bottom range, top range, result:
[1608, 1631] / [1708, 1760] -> 0.80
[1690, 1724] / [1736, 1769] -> 1.32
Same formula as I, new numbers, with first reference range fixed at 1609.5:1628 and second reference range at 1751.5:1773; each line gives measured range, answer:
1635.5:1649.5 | 0.2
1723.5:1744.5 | 2.0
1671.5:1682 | 0.4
